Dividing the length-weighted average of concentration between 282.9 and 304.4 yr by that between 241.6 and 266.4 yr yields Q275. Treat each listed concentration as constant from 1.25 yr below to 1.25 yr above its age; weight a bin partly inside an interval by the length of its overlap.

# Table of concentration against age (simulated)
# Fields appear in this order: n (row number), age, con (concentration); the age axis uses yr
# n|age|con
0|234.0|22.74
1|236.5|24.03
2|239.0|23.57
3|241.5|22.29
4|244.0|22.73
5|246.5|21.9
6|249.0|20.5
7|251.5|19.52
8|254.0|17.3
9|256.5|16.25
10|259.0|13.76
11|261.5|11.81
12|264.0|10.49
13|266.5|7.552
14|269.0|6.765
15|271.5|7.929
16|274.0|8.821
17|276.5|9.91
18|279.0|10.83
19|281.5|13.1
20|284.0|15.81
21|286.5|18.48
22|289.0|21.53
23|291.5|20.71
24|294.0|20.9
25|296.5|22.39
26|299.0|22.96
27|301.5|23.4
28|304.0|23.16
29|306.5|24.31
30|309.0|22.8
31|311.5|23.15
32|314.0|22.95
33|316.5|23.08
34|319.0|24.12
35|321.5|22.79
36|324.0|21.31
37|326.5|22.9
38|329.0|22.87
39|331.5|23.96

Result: 1.24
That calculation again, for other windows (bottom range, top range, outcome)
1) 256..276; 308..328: 2.25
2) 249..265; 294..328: 1.49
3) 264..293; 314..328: 1.78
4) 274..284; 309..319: 2.01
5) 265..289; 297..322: 2.01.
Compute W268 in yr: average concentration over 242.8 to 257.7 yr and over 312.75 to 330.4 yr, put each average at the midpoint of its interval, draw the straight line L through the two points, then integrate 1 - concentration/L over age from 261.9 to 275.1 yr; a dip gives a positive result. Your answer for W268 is 7.7 yr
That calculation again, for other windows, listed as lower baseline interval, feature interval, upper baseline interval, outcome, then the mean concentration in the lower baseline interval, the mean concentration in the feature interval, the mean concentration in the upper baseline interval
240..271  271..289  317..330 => 5.4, 15.8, 13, 22.8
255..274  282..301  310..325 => -3.7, 10.6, 20.2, 22.9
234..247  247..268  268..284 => 2.9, 22.9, 14.8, 10.1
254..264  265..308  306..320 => 6.5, 13.9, 16.4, 23.3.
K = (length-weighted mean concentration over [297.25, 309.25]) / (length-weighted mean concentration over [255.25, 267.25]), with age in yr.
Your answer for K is 1.92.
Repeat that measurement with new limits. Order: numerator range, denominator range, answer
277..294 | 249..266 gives 1.12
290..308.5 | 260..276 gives 2.50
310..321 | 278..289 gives 1.51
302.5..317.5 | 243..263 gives 1.30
